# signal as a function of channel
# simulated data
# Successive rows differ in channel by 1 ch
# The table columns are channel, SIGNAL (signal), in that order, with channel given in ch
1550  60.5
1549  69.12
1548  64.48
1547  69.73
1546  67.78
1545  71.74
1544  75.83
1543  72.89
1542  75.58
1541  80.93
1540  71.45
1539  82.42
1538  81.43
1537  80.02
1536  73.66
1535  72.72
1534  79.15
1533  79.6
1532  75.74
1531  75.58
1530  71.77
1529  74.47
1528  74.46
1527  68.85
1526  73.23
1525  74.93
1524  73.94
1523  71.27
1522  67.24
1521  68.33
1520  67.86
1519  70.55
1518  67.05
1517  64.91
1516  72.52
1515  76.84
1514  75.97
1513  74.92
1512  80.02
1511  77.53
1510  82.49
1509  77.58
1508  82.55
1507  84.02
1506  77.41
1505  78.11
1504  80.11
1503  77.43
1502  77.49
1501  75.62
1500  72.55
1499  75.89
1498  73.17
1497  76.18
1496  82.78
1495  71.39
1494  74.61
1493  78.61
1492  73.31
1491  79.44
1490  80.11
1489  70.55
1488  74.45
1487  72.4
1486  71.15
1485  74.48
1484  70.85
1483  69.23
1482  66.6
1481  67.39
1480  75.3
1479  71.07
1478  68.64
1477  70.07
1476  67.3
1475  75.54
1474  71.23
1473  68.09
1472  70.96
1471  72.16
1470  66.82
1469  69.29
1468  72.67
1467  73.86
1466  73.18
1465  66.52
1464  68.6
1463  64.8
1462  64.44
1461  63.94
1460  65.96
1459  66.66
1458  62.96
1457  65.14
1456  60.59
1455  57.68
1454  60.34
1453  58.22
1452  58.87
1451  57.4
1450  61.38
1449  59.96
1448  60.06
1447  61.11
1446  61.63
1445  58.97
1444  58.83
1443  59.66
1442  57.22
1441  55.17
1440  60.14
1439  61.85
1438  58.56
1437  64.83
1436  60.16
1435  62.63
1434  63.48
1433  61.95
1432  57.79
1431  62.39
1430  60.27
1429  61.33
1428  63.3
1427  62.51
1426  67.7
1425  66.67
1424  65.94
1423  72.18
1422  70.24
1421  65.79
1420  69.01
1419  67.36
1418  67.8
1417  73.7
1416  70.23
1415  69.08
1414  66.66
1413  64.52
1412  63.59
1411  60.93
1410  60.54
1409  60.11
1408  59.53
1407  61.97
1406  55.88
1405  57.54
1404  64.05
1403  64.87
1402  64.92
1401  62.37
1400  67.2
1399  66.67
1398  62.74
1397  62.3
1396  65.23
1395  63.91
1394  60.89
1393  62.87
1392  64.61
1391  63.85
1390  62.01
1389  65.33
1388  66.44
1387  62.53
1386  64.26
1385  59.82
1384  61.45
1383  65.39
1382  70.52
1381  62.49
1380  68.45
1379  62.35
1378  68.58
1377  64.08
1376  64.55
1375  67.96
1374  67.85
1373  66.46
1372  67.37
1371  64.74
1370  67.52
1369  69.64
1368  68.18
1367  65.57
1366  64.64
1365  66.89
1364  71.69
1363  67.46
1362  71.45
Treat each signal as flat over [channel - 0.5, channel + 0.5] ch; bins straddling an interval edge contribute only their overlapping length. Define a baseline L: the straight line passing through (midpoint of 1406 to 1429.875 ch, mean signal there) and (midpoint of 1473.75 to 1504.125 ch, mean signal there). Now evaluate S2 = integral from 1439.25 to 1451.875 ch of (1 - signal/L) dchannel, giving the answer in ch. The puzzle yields 1.7 ch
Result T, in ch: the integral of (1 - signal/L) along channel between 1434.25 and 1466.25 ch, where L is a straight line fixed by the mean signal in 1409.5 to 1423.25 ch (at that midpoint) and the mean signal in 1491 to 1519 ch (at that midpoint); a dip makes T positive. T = 4.05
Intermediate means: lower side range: 67.2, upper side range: 76.3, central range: 61.7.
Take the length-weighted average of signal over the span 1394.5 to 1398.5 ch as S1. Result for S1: 63.5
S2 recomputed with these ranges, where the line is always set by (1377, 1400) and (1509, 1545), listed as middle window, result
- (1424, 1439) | 1.1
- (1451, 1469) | 1.2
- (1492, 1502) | -0.5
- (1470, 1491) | -0.1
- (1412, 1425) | -0.4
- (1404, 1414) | 0.7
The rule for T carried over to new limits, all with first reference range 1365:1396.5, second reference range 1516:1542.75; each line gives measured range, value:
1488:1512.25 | -1.80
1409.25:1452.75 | 3.17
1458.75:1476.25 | 0.27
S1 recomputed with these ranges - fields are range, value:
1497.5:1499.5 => 74.5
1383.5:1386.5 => 61.8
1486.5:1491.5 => 75.4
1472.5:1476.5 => 70.5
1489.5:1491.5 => 79.8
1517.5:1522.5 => 68.2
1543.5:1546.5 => 71.8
